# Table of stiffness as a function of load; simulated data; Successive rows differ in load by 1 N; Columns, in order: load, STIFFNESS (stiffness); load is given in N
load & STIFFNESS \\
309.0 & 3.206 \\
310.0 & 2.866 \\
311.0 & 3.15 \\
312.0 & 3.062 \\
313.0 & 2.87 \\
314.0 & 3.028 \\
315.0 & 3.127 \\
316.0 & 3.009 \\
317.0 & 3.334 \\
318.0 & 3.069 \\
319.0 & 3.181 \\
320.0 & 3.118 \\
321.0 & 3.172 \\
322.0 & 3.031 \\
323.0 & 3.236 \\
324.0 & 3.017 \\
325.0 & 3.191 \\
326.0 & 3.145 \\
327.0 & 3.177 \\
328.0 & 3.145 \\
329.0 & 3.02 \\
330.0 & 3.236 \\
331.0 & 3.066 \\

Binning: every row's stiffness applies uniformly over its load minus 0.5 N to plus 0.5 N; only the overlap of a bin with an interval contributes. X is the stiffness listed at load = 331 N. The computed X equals 3.066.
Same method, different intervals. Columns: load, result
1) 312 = 3.062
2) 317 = 3.334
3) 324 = 3.017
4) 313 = 2.87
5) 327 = 3.177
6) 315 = 3.127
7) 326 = 3.145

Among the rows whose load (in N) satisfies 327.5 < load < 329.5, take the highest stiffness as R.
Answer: 3.145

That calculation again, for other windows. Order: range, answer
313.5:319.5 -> 3.334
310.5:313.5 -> 3.15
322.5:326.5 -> 3.236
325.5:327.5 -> 3.177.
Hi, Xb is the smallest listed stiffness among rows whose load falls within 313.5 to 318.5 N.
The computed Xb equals 3.009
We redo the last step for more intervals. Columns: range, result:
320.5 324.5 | 3.017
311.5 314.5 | 2.87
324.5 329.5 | 3.02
